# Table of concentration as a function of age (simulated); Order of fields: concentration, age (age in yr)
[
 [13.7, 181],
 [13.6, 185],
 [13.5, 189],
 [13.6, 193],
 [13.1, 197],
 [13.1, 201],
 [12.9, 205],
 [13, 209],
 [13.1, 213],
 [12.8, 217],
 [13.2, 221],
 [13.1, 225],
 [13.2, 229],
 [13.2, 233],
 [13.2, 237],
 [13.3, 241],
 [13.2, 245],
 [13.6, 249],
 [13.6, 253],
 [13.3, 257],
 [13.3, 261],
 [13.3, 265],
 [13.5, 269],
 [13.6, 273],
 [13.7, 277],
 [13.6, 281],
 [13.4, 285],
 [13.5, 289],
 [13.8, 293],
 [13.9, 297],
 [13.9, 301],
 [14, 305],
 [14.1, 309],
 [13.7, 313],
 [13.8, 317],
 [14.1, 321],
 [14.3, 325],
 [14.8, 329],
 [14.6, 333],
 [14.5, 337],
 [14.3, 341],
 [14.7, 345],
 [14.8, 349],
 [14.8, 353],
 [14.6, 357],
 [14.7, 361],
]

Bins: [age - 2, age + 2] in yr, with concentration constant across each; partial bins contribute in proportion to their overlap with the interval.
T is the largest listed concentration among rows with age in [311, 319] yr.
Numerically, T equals 13.8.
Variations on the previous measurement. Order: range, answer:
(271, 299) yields 13.9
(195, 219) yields 13.1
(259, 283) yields 13.7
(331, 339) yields 14.6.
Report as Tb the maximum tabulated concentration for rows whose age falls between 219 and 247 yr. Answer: 13.3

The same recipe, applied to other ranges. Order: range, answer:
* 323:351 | 14.8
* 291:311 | 14.1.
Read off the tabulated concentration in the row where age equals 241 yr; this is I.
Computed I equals 13.3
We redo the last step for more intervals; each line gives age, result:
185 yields 13.6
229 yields 13.2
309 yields 14.1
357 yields 14.6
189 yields 13.5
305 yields 14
